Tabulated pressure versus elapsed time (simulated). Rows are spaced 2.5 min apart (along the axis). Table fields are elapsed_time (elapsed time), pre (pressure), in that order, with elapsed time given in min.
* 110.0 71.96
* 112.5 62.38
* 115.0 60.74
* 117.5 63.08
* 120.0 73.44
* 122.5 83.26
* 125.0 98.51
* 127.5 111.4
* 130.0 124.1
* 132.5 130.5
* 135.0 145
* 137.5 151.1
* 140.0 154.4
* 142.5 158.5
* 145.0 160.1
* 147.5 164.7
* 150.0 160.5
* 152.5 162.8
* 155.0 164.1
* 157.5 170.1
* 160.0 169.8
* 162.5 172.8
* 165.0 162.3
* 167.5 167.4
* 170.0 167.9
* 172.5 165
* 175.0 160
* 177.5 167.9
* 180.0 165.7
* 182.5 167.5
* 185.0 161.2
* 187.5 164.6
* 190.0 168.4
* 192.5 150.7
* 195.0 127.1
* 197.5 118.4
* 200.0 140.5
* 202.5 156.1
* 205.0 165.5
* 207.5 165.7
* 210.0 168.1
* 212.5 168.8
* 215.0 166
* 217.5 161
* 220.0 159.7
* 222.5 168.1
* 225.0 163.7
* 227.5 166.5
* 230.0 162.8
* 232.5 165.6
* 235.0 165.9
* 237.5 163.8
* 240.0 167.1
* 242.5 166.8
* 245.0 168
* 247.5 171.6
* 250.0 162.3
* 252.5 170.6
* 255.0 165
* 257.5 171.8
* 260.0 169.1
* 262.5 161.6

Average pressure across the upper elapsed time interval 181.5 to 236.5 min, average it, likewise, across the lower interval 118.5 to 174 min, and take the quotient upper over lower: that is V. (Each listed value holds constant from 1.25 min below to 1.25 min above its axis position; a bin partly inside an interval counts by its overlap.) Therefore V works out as 1.09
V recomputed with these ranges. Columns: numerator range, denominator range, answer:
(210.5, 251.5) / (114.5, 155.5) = 1.29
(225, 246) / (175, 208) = 1.07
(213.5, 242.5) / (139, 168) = 1.00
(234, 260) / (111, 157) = 1.35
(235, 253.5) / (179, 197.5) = 1.08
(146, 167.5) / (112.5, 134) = 1.80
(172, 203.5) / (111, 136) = 1.64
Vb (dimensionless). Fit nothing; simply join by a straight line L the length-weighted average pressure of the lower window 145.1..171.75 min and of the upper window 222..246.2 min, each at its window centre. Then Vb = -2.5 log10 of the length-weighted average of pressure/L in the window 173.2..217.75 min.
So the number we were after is 0.05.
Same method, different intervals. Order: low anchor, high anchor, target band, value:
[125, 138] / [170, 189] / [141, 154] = -0.15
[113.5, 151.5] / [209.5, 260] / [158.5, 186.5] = -0.19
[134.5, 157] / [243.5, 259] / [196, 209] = 0.10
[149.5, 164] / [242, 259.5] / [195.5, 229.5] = 0.06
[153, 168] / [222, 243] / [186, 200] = 0.15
